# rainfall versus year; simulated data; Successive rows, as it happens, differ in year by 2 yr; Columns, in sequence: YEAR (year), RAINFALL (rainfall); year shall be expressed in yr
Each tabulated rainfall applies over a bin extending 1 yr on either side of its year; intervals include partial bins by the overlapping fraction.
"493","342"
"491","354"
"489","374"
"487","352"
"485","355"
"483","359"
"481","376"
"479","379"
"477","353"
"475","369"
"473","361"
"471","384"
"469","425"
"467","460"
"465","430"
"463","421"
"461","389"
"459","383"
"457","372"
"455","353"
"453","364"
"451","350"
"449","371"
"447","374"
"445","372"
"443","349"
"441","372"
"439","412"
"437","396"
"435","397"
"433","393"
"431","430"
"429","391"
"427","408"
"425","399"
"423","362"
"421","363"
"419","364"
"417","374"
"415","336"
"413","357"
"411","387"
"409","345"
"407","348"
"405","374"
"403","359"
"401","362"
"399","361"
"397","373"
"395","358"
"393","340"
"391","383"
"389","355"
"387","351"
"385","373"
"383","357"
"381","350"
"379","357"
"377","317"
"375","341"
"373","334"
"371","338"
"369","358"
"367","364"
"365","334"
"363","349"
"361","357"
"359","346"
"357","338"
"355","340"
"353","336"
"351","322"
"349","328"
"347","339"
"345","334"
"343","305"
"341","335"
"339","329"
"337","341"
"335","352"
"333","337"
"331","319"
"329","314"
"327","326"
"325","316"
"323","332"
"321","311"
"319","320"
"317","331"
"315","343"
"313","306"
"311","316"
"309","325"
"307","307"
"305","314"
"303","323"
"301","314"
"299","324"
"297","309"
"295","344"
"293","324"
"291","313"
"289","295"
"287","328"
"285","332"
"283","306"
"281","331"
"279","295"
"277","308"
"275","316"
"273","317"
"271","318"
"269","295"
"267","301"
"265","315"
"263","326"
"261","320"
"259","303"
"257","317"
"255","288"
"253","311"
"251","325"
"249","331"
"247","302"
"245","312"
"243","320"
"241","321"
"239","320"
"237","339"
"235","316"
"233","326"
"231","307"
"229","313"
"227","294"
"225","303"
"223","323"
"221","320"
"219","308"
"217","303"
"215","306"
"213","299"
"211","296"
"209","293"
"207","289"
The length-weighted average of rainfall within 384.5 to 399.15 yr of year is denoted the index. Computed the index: 361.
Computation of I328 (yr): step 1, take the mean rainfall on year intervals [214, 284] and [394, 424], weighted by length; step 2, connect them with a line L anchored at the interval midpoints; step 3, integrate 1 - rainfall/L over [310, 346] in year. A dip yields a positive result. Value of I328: 1.2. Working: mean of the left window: 313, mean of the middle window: 326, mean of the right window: 362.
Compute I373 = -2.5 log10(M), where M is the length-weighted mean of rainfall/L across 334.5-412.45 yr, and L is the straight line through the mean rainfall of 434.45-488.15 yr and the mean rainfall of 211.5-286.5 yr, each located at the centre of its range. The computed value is 0.01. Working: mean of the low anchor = 313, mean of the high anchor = 381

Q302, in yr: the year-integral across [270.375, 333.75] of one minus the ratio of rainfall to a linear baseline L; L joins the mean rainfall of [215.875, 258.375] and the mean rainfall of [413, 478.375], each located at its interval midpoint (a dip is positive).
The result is 3.1 yr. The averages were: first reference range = 314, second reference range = 383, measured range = 319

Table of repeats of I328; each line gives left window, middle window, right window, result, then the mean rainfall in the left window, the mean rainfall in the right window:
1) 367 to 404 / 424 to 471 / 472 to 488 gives -4.1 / 354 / 363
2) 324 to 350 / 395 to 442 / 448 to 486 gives -1.8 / 329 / 382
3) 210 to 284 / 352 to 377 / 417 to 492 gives 0.6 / 312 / 381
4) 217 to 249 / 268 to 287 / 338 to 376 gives 0.6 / 315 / 338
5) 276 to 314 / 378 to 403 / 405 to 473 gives 0.0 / 317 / 382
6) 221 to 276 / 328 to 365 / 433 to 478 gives 1.4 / 314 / 385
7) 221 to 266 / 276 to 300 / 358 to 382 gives 0.6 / 315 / 345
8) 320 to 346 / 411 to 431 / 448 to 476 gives -0.4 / 327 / 388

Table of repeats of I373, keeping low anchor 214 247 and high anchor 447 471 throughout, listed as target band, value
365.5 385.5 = 0.047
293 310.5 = 0.060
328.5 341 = 0.052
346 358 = 0.067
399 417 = 0.043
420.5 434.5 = -0.036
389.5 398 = 0.019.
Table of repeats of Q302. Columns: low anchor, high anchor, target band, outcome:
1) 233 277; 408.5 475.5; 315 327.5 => 0.6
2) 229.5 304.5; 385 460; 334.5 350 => 0.5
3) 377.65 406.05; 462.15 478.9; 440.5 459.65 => 1.2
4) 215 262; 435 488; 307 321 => 0.6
